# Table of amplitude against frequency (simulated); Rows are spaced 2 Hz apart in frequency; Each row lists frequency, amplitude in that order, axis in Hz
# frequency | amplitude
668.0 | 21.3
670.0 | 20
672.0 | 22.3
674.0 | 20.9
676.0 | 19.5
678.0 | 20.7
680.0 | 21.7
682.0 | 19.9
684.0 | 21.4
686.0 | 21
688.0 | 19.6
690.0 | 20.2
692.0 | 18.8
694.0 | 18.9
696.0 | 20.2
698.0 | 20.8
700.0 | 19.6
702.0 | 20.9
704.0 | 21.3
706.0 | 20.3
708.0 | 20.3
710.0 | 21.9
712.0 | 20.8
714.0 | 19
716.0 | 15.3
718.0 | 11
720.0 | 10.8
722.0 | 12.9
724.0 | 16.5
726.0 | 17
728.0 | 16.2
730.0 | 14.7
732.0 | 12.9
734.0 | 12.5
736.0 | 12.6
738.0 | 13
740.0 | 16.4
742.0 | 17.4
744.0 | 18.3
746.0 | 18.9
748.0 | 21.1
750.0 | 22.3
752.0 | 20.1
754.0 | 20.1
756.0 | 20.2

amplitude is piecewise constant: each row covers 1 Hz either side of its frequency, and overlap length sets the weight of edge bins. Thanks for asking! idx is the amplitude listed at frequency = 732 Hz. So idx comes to 12.9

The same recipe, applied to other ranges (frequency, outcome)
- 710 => 21.9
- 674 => 20.9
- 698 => 20.8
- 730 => 14.7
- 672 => 22.3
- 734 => 12.5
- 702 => 20.9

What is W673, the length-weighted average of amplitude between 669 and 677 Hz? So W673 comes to 20.7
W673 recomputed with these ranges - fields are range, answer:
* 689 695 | 19.3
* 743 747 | 18.6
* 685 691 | 20.3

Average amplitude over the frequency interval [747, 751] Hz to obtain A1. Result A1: 21.7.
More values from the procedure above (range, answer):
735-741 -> 14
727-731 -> 15.4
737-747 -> 16.8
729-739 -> 13.1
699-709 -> 20.5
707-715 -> 20.5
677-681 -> 21.2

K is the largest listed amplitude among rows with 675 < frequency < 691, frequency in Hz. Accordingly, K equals 21.7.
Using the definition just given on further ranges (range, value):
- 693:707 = 21.3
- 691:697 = 20.2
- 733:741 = 16.4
